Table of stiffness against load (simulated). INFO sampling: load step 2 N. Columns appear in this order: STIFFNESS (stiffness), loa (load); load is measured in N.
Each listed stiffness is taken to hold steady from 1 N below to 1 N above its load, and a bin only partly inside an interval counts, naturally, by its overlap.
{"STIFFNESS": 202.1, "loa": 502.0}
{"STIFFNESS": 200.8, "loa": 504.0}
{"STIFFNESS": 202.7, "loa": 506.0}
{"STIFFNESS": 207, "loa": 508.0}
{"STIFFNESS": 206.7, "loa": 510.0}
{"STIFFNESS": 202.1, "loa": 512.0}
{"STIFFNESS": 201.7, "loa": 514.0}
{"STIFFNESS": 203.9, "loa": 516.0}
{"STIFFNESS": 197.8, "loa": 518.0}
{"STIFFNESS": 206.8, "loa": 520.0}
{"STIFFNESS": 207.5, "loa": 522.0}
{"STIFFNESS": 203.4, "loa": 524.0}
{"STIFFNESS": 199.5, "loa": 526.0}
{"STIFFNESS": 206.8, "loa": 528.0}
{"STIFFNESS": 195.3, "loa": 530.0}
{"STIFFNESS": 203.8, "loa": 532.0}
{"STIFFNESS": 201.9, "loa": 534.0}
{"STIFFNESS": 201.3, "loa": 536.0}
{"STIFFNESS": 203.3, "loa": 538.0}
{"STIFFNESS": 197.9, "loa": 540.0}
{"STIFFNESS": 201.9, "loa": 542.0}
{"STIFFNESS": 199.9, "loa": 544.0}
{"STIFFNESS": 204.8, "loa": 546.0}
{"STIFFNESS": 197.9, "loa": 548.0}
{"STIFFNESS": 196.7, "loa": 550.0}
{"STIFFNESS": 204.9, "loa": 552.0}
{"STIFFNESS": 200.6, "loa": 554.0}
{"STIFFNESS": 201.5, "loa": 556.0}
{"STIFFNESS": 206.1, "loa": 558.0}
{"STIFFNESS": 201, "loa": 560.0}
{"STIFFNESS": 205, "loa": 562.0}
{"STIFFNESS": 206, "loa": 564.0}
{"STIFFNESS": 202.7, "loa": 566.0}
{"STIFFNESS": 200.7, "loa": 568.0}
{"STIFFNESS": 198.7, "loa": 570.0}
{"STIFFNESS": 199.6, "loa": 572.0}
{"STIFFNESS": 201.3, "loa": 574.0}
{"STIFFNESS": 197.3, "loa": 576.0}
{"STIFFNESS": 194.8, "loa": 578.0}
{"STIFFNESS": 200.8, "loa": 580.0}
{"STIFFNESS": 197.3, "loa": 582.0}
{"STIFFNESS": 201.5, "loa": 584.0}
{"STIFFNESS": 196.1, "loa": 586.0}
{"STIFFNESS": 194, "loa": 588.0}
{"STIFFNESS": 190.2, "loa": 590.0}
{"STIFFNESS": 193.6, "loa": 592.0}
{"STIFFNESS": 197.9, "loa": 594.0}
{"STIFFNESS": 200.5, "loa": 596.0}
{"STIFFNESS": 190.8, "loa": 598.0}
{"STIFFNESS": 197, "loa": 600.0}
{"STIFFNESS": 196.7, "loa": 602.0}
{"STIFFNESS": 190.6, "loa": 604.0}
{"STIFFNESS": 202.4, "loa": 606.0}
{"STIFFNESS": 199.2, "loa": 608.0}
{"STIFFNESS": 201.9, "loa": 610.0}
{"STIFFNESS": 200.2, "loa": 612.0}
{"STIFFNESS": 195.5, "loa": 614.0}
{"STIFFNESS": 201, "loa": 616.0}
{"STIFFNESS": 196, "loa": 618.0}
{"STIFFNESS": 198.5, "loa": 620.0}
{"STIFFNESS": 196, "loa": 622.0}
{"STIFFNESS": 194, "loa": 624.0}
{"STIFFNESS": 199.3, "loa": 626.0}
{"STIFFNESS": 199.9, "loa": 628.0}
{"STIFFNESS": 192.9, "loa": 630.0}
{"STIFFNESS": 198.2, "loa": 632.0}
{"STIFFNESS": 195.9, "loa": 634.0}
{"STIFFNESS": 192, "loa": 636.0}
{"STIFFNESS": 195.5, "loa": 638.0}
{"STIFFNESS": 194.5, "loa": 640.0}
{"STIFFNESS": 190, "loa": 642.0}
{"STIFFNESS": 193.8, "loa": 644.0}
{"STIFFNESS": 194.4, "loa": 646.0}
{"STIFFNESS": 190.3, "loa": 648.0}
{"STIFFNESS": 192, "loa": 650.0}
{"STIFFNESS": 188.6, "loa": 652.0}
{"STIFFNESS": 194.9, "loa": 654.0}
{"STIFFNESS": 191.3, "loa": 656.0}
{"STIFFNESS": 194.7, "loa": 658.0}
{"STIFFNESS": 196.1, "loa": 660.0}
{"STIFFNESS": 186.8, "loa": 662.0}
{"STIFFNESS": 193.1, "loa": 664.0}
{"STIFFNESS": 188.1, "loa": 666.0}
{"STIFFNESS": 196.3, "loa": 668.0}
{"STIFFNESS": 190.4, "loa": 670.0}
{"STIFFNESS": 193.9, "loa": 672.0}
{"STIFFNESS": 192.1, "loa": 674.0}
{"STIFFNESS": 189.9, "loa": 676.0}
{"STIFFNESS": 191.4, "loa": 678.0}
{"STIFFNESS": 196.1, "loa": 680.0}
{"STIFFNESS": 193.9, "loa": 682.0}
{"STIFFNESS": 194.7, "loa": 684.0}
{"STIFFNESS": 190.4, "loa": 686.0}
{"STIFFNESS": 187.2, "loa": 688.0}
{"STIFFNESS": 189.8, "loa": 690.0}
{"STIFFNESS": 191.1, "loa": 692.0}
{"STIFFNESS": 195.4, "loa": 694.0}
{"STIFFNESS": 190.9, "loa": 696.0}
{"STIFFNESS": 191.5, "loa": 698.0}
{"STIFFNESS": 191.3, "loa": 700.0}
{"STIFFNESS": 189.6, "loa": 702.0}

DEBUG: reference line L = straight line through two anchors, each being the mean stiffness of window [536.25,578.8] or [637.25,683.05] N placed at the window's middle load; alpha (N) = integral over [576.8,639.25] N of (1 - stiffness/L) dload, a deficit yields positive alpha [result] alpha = 0.03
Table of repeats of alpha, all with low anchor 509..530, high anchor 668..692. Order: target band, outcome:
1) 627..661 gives 0.1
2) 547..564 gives -0.1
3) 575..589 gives 0.1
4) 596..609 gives 0.1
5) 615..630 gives -0.1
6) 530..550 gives 0.1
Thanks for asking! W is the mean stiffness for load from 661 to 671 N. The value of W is 191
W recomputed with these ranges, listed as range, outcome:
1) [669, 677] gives 192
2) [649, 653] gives 190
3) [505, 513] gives 205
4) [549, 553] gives 201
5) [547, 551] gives 197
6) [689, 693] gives 190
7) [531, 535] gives 203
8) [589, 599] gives 195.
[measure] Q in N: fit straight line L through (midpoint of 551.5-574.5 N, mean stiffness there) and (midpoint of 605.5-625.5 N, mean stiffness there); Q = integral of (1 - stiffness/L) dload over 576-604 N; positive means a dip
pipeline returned 0.6 N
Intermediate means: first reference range 202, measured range 196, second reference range 198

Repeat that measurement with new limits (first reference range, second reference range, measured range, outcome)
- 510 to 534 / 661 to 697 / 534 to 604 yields 0.05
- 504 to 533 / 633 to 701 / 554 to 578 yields -0.22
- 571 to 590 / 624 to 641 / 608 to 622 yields -0.15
